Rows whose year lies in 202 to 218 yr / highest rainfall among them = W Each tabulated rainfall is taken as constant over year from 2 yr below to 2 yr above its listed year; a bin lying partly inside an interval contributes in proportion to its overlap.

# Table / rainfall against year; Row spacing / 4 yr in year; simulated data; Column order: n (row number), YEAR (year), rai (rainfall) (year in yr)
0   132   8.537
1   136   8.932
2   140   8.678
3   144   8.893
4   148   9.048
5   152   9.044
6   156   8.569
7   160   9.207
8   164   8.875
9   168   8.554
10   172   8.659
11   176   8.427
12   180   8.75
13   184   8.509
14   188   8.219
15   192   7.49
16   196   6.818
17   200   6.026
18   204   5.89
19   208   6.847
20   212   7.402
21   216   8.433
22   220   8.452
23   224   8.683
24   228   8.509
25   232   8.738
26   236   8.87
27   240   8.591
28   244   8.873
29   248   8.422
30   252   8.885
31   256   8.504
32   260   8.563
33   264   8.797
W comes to 8.433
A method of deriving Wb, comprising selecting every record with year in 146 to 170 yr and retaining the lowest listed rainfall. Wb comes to 8.554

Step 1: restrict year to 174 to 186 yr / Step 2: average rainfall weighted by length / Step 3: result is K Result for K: 8.56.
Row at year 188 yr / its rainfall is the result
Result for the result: 8.219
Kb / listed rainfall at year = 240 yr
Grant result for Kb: 8.591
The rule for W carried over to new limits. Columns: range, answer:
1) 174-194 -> 8.75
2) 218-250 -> 8.873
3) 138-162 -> 9.207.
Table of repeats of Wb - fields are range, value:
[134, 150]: 8.678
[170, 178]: 8.427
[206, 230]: 6.847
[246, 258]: 8.422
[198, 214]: 5.89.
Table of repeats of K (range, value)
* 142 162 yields 8.95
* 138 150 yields 8.87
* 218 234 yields 8.6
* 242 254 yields 8.73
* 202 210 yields 6.37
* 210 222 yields 8.1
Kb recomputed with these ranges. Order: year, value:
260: 8.563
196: 6.818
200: 6.026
